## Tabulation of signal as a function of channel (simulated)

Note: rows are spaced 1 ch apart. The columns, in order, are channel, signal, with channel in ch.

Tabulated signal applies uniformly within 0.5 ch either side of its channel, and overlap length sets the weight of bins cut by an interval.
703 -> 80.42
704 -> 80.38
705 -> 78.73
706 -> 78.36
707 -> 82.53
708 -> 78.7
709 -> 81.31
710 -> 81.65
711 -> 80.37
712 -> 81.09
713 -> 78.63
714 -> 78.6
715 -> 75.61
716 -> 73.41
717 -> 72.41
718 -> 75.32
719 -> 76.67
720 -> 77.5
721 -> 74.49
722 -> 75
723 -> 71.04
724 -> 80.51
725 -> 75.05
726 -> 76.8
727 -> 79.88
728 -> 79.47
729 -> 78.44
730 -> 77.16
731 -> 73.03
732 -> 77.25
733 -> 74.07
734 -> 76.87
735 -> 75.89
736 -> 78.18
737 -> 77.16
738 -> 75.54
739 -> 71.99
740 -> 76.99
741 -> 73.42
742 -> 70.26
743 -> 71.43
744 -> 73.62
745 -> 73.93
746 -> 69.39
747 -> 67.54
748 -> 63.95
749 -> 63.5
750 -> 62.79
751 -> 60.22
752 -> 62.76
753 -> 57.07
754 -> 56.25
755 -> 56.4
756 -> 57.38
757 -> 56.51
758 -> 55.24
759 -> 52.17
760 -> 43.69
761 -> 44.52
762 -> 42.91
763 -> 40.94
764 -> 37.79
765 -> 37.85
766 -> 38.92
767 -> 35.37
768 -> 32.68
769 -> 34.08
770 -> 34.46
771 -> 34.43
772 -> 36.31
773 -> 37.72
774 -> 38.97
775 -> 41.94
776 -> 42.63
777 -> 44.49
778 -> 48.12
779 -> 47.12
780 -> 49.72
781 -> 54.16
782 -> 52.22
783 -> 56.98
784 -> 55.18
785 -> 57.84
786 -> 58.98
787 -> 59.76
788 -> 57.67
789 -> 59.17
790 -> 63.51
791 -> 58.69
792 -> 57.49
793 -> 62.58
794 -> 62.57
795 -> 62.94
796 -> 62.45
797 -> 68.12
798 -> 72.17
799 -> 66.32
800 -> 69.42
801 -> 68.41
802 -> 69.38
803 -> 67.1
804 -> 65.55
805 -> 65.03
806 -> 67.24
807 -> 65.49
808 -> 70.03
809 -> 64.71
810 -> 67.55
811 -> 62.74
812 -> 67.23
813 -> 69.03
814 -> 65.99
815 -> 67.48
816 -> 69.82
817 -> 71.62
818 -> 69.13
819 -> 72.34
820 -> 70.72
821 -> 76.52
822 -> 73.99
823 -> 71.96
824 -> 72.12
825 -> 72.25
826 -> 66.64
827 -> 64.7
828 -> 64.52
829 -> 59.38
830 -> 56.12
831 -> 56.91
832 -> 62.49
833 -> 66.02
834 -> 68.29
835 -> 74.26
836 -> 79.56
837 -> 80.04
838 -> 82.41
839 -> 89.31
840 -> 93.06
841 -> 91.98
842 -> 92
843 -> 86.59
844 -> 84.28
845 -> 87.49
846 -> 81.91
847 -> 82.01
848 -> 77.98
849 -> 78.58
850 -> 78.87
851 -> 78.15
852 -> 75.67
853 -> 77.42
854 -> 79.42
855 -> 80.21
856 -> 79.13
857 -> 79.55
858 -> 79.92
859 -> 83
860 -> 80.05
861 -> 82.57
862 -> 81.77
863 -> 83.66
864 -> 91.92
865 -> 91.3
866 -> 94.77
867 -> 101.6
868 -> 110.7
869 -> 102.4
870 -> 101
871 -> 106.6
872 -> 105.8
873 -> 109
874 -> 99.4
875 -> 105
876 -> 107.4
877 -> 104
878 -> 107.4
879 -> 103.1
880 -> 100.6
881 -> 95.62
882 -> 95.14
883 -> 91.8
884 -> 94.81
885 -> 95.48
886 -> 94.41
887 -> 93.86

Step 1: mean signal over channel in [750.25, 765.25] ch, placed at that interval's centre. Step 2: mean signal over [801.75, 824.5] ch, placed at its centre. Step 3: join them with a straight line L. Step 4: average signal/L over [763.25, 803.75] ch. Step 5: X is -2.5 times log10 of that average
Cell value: 0.147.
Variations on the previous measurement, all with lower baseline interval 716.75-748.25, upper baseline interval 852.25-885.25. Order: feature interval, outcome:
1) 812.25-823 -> 0.22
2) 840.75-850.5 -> 0.08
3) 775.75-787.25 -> 0.48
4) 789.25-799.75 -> 0.29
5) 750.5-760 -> 0.35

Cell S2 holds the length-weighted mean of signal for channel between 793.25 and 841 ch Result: 69.4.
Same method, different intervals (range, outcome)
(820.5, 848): 75.5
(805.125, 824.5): 69.2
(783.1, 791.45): 58.8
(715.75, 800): 60.7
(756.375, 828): 57.5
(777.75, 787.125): 53.9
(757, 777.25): 40.7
